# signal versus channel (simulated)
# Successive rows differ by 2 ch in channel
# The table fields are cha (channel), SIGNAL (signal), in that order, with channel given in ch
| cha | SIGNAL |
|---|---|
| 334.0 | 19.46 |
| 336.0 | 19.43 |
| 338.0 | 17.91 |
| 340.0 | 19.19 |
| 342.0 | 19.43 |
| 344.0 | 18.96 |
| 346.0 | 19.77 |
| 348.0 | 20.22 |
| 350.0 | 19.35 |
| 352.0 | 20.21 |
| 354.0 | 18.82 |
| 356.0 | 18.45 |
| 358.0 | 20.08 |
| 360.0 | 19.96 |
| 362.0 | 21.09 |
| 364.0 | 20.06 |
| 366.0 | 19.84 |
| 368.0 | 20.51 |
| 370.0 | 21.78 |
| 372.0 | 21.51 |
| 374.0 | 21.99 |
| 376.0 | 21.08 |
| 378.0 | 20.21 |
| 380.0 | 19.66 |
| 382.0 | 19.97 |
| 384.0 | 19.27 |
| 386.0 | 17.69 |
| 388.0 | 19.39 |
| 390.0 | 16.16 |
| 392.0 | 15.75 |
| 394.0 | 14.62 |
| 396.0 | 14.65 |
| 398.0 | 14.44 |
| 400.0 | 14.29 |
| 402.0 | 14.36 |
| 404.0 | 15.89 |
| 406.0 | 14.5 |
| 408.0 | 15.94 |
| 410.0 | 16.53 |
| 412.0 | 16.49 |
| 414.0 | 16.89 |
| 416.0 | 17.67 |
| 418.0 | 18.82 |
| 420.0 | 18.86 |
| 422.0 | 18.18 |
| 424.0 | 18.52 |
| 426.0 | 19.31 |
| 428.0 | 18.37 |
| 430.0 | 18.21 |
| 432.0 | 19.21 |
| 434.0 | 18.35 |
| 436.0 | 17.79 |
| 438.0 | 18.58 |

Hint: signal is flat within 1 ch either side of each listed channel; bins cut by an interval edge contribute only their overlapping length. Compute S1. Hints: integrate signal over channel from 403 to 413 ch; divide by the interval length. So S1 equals 15.9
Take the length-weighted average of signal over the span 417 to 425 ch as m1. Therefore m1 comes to 18.6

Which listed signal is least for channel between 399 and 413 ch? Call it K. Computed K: 14.29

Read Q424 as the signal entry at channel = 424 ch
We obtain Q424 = 18.52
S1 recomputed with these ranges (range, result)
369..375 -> 21.8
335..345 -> 19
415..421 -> 18.4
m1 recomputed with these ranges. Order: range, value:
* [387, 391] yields 17.8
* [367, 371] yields 21.1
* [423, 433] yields 18.7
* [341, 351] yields 19.5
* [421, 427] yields 18.7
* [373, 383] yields 20.6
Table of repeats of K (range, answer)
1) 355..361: 18.45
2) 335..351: 17.91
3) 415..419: 17.67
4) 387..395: 14.62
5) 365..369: 19.84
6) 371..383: 19.66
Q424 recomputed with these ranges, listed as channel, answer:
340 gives 19.19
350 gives 19.35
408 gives 15.94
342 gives 19.43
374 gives 21.99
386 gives 17.69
